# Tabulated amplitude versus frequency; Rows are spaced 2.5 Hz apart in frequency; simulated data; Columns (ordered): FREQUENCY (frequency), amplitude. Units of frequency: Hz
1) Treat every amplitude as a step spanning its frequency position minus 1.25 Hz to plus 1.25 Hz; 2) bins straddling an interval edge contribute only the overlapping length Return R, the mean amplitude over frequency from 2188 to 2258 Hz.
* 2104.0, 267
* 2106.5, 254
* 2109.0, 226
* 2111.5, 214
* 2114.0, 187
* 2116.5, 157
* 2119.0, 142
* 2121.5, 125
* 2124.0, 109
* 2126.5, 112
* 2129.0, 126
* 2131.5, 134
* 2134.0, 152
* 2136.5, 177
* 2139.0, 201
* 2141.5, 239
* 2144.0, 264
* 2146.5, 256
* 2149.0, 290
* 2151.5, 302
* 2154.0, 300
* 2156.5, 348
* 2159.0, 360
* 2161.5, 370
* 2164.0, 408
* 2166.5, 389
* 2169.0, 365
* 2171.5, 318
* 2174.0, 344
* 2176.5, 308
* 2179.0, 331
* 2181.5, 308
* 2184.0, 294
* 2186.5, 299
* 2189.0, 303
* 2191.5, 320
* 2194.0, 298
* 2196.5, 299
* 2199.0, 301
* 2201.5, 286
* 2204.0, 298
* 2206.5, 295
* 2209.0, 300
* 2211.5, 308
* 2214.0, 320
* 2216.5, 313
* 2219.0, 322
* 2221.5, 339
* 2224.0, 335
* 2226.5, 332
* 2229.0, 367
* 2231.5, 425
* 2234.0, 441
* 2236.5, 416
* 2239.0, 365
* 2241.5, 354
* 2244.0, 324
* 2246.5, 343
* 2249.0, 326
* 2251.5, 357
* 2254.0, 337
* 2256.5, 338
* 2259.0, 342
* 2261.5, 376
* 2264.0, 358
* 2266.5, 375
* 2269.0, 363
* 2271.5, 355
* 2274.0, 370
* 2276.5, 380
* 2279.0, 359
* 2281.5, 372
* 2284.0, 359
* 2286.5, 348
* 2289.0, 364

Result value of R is 334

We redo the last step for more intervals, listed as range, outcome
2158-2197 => 333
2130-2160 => 250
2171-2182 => 323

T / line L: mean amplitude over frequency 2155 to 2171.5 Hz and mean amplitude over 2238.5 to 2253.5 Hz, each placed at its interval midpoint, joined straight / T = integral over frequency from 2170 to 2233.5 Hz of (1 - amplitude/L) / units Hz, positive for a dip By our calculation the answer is 6.4 Hz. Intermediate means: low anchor 368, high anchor 343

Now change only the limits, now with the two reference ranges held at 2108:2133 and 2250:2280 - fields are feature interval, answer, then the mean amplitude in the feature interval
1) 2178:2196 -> -4.35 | 307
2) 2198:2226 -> -2.77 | 311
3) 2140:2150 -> -3.86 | 260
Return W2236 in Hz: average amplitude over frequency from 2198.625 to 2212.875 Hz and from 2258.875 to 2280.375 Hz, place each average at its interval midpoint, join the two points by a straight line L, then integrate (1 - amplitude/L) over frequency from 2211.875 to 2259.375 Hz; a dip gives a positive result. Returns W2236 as -3.3 Hz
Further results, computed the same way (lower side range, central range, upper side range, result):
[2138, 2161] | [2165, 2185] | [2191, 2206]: -2.7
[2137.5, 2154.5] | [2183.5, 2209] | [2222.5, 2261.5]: 1.1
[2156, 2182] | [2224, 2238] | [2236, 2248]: -1.4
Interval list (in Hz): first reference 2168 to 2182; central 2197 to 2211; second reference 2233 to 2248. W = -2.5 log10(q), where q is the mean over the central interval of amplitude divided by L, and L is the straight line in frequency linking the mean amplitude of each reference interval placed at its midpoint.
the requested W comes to 0.174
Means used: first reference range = 329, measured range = 297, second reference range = 372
